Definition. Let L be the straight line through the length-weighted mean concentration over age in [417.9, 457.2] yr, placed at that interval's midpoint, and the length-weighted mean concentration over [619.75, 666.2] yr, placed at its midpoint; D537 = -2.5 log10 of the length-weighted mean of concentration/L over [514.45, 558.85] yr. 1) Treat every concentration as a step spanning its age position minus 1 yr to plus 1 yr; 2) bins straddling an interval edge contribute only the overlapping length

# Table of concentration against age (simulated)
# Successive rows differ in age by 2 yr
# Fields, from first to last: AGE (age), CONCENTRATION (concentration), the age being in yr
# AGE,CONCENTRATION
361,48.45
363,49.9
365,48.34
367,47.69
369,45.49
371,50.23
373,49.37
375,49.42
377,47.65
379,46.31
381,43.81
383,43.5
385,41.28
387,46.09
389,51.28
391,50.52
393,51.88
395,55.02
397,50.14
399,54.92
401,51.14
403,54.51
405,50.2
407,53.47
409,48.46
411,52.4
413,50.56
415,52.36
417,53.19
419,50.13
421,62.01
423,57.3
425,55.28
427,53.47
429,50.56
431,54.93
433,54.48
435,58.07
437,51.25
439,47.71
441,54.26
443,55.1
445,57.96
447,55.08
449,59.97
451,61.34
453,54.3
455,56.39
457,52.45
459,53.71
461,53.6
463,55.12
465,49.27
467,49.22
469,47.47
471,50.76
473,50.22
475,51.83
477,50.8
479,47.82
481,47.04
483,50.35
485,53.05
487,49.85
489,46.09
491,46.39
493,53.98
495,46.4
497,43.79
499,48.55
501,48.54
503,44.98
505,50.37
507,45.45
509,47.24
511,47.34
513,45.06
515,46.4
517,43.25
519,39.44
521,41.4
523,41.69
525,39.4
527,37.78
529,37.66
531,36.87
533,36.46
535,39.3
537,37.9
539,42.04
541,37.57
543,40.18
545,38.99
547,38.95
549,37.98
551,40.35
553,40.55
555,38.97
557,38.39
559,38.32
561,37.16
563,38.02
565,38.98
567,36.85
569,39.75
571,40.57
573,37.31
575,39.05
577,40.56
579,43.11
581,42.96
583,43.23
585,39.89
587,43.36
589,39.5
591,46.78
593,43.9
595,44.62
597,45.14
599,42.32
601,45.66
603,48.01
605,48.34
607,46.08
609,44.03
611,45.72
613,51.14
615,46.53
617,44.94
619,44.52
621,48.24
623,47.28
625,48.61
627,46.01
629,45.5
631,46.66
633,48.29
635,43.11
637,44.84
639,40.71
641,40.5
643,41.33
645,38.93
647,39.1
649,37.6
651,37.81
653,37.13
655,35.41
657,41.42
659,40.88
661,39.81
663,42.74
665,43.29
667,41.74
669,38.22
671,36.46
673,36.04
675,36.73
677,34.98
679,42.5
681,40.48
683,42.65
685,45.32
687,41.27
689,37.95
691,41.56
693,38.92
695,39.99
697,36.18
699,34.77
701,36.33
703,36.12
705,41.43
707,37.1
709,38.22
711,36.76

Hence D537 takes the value 0.23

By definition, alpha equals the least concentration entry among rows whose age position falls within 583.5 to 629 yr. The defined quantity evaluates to 39.5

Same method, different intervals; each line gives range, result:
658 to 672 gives 36.46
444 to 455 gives 54.3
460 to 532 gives 36.87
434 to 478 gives 47.47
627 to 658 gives 35.41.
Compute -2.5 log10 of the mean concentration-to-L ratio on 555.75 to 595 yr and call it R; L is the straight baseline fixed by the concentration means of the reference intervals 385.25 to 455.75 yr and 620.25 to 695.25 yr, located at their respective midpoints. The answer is 0.13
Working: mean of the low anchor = 53.5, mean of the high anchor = 41.3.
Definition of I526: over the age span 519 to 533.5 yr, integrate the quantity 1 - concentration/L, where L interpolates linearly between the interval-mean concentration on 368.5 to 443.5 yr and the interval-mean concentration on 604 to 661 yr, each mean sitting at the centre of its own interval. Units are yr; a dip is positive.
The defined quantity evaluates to 2.55 yr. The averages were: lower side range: 51.3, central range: 38.9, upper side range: 43.5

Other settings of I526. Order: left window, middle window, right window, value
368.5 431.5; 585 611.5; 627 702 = -1.1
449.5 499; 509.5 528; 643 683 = 2.2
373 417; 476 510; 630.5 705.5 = -1.5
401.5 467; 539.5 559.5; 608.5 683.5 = 3.5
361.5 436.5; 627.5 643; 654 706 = -1.1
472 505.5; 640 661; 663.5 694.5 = 1.1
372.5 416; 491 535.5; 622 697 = 2.0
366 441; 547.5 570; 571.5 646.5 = 3.5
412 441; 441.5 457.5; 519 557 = -1.9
